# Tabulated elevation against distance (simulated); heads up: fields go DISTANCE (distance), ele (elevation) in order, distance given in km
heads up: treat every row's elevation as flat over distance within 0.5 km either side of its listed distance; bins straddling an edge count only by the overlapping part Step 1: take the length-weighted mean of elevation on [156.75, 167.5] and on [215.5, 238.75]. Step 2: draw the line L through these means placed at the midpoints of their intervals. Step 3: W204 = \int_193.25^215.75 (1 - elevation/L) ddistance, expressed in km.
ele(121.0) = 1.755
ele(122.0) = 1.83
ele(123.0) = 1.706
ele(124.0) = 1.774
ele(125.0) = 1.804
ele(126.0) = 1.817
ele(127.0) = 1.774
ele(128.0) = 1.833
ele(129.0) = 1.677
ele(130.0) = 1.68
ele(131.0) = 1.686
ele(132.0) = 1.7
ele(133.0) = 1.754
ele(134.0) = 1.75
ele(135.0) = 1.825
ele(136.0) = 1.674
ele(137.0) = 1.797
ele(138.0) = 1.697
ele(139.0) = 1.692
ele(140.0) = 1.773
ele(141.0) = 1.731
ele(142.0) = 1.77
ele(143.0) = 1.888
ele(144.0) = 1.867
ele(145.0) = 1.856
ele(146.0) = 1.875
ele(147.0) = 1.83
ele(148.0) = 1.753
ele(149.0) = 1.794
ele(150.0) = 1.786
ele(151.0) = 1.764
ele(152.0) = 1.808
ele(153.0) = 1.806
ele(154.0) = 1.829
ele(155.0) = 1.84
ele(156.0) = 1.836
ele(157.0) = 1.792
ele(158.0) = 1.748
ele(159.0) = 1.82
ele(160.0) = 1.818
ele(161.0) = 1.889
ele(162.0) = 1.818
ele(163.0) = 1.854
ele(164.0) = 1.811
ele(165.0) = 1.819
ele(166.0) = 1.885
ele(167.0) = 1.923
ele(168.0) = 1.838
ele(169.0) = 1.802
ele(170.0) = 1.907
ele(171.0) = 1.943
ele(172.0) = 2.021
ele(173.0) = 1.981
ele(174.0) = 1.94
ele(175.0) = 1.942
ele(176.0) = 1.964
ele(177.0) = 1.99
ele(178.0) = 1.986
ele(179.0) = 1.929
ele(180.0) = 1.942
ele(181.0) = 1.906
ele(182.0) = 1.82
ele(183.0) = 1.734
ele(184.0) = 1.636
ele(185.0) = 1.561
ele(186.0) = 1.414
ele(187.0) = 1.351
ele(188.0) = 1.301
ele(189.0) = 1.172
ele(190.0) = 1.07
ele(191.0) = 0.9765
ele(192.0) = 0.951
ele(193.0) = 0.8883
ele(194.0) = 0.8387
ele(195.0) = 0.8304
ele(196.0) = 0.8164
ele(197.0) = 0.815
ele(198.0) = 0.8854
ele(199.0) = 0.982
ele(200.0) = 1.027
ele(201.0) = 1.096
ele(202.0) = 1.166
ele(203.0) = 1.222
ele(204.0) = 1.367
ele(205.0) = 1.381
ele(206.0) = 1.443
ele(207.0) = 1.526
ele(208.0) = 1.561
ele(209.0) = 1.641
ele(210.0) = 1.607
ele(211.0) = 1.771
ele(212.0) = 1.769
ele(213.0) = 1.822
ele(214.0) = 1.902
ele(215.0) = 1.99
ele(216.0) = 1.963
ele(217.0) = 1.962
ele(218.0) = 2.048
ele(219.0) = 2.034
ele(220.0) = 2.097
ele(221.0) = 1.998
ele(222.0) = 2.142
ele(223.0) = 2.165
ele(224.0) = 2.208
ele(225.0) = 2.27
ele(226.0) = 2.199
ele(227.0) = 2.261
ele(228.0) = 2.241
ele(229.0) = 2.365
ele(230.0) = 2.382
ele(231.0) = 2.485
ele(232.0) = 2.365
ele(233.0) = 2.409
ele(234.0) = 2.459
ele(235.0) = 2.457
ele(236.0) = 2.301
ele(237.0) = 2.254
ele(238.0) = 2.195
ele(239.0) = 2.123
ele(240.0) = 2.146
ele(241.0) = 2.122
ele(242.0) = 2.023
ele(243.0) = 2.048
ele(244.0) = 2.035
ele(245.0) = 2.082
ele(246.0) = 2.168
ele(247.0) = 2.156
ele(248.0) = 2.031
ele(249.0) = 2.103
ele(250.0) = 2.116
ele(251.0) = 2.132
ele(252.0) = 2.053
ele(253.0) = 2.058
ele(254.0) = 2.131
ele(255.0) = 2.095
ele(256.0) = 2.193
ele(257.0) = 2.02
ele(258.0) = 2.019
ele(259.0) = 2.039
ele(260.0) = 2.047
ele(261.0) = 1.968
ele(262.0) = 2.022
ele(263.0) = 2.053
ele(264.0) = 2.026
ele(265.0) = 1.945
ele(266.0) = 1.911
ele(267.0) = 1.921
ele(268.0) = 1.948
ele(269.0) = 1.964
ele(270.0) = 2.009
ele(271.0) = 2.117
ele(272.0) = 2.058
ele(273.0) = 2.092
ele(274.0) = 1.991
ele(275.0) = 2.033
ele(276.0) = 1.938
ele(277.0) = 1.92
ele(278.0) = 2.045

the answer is 8.1 km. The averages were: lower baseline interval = 1.84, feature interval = 1.34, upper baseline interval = 2.23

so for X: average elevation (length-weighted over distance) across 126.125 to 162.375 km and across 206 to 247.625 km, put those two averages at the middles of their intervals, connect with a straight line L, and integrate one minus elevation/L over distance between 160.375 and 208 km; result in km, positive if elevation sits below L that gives 9.9 km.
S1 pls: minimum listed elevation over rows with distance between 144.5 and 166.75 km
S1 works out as 1.748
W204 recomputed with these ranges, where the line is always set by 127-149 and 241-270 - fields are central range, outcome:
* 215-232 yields -1.8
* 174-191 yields 1.9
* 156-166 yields 0.0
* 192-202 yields 5.2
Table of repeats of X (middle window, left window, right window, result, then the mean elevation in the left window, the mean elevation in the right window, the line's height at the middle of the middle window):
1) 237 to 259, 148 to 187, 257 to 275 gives -1.4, 1.83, 2.01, 1.98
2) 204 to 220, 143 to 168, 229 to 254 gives 2.4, 1.83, 2.2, 2.07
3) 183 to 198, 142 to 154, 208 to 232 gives 6.3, 1.82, 2.05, 1.96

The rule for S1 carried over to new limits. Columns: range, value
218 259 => 1.998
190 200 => 0.815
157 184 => 1.636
